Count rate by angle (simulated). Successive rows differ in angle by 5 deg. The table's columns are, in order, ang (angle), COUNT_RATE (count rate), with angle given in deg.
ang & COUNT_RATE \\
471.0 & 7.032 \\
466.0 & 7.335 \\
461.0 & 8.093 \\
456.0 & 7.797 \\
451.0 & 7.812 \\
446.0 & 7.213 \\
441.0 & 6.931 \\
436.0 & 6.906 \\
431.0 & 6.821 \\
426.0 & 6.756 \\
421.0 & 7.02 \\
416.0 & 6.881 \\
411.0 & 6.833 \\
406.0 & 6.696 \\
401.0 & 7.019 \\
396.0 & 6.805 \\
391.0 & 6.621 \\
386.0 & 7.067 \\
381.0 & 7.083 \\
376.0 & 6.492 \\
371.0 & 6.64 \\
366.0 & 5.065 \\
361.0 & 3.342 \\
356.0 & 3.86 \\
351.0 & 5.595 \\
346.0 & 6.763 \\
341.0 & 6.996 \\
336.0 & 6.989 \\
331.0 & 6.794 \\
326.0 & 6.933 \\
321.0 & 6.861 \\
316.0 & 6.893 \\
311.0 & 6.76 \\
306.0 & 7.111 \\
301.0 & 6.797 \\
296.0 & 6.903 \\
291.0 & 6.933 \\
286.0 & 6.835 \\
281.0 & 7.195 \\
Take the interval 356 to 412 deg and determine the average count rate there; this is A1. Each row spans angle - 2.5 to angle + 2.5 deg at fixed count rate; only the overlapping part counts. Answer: 6.21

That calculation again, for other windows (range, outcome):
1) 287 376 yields 6.32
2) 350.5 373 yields 4.8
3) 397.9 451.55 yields 6.96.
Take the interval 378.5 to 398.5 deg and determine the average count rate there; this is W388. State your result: 6.89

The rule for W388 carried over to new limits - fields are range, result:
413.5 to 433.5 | 6.87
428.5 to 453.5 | 7.14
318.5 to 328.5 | 6.9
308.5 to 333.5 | 6.85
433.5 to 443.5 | 6.92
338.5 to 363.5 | 5.31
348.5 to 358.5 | 4.73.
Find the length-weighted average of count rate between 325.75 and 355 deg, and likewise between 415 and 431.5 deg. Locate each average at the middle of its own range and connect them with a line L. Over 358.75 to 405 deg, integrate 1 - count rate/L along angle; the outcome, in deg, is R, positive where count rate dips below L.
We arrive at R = 3.0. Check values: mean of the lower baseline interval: 6.51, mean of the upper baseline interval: 6.87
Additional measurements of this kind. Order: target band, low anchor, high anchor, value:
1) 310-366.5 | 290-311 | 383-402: 6.64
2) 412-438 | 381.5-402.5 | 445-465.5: 1.60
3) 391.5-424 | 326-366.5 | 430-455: -0.85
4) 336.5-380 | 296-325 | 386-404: 7.32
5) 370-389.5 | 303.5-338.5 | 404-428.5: 0.12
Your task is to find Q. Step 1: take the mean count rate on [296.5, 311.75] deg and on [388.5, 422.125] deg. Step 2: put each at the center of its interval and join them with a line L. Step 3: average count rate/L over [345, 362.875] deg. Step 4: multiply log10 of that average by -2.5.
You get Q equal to 0.39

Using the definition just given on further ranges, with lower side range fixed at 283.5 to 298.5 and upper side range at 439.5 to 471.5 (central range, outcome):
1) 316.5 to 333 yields 0.02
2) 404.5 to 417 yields 0.08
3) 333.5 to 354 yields 0.09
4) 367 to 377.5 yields 0.13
